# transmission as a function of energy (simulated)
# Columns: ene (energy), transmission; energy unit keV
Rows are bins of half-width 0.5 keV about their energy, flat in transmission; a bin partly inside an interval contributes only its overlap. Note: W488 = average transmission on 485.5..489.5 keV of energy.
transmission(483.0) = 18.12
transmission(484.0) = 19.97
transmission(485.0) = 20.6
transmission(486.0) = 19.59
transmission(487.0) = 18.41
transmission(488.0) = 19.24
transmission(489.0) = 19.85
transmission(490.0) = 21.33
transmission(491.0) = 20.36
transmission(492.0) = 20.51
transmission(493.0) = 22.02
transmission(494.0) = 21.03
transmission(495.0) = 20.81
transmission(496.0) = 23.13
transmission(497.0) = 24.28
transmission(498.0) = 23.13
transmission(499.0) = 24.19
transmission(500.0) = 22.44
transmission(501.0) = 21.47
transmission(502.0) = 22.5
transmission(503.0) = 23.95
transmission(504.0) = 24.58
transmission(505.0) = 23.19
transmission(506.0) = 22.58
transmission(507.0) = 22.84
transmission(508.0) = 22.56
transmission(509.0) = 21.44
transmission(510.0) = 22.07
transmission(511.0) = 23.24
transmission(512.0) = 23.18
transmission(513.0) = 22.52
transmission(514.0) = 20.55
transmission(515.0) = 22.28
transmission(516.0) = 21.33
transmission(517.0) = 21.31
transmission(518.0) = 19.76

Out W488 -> 19.3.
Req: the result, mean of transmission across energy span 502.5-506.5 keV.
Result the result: 23.6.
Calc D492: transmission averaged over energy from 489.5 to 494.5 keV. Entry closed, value 21.1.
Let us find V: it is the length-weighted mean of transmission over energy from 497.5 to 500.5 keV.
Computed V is 23.3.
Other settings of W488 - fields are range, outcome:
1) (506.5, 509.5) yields 22.3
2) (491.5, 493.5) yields 21.3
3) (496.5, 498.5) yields 23.7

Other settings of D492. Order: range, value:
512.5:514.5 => 21.5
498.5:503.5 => 22.9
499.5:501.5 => 22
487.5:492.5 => 20.3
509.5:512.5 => 22.8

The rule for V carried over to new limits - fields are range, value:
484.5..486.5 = 20.1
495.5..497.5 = 23.7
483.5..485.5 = 20.3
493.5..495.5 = 20.9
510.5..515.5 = 22.4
